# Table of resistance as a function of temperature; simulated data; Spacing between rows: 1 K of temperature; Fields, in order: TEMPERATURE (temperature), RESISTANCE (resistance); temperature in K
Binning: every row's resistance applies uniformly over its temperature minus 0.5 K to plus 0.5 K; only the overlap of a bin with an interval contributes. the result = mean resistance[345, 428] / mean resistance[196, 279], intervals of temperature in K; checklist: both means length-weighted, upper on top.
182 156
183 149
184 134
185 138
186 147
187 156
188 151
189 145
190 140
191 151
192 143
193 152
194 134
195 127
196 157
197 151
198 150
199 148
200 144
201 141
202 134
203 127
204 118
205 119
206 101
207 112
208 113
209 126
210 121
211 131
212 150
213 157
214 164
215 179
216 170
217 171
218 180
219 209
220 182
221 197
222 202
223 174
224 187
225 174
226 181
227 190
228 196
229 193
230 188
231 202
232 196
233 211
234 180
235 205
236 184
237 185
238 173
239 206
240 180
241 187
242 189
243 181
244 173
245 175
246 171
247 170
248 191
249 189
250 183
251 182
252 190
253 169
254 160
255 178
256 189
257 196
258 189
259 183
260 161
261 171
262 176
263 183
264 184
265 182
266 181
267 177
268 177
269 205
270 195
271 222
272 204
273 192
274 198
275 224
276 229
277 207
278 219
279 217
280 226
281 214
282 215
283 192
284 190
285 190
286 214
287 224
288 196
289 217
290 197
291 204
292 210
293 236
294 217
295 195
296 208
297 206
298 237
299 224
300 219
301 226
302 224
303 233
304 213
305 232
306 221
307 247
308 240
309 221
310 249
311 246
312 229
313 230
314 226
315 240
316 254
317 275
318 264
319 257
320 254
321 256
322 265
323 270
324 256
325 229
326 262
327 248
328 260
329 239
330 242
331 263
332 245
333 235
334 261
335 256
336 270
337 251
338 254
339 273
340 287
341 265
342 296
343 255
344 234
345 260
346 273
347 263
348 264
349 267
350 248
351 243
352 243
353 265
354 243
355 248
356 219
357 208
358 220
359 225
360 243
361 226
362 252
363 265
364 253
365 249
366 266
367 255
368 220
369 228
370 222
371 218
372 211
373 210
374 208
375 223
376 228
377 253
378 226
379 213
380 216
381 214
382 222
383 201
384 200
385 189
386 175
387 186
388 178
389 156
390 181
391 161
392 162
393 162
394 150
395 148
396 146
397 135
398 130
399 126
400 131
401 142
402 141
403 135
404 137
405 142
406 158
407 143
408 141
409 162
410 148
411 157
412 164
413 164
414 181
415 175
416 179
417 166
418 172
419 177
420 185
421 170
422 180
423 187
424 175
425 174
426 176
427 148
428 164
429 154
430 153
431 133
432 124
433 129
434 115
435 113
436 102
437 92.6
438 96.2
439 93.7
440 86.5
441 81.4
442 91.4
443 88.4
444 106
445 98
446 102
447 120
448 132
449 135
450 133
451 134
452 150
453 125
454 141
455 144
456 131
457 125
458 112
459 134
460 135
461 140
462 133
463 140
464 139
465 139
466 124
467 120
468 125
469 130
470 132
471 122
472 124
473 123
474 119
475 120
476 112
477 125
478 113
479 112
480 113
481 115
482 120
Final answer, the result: 1.11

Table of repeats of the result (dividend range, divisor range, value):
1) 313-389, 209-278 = 1.31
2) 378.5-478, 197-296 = 0.79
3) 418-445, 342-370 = 0.55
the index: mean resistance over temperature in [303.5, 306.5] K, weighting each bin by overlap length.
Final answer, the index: 222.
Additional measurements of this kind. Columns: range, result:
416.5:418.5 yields 169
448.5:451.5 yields 134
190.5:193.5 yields 149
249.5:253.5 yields 181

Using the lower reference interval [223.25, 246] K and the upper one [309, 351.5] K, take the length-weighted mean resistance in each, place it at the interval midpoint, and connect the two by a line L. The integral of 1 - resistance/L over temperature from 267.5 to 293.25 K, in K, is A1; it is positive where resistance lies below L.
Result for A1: 1.4 K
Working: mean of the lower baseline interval 187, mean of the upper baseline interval 255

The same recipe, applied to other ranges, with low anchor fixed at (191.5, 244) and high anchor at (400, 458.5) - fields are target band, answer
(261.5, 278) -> -3.97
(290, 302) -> -4.68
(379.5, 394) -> -4.03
